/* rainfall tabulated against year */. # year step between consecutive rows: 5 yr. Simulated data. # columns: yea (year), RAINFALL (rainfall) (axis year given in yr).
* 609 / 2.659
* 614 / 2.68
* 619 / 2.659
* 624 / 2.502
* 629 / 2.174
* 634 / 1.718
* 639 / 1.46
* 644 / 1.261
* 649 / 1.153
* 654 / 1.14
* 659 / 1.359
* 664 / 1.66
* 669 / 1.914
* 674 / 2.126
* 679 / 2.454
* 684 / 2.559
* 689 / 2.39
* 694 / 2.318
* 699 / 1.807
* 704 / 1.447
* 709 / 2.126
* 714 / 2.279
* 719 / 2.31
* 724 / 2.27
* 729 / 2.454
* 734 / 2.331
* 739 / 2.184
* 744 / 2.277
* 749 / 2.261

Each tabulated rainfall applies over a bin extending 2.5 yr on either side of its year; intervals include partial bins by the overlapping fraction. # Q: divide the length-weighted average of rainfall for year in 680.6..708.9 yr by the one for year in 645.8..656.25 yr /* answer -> 1.83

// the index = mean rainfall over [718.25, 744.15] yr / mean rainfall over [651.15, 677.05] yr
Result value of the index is 1.4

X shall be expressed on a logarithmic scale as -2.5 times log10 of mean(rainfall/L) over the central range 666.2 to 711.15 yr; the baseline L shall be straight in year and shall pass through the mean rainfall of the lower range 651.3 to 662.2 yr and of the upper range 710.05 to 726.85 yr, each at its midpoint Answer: -0.20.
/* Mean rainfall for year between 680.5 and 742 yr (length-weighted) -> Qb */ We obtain 2.21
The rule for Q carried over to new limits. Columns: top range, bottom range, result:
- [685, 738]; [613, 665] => 1.23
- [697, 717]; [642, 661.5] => 1.57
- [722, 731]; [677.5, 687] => 0.94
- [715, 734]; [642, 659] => 1.94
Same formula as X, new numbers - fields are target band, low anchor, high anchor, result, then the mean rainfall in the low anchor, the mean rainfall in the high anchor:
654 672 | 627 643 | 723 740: 0.20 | 1.72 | 2.32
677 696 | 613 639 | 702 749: -0.10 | 2.24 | 2.2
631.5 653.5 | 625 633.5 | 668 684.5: 0.49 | 2.12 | 2.26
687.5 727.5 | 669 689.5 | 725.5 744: 0.10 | 2.32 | 2.31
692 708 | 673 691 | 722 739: 0.26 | 2.4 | 2.33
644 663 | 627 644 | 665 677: 0.42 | 1.7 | 1.99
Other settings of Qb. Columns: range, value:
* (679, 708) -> 2.14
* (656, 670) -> 1.6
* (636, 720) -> 1.86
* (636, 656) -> 1.27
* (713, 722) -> 2.3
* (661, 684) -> 2.08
